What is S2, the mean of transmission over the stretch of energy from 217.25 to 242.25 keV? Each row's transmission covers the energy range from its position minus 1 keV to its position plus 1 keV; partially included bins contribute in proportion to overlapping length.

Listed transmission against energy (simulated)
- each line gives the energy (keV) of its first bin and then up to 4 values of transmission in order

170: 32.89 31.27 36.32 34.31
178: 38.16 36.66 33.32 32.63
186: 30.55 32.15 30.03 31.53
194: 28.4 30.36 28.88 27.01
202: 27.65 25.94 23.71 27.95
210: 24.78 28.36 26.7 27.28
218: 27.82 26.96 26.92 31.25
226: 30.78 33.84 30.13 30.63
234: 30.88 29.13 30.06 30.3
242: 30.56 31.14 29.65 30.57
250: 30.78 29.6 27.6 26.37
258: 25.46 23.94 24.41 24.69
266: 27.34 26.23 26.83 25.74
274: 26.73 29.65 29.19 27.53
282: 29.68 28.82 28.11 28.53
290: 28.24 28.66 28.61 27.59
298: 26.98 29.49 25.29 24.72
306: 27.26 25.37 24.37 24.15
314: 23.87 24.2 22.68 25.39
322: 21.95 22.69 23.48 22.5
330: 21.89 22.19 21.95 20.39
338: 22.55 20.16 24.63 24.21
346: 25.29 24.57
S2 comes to 29.9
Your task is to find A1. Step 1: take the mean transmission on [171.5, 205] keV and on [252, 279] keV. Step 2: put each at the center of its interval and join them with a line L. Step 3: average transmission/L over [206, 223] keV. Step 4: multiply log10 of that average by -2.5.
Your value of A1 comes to 0.11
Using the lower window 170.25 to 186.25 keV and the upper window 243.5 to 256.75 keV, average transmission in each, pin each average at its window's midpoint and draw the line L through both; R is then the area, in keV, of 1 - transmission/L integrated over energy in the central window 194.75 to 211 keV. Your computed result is 2.8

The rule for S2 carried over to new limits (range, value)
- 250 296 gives 27.4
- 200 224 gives 26.9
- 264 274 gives 26.4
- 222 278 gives 28.7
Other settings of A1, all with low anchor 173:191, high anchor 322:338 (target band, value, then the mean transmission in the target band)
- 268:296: -0.09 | 28.1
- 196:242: 0.08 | 28.6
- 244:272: 0.02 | 27.3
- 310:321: -0.04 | 24.1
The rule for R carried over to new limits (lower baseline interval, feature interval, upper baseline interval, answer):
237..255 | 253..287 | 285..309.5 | 2.11 keV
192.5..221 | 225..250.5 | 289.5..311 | -3.22 keV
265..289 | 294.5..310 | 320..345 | -0.70 keV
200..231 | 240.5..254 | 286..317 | -1.34 keV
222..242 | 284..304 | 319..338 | -1.92 keV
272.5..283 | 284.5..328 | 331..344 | -0.49 keV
